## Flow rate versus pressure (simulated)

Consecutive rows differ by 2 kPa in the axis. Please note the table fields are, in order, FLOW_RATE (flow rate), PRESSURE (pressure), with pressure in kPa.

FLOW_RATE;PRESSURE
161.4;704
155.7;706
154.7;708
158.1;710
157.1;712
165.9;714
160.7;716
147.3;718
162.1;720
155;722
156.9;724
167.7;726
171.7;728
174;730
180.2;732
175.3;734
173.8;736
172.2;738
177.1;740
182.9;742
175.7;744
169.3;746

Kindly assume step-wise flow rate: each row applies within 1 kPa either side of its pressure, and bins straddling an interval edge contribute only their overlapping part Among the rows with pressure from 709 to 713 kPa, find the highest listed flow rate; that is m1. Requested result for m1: 158.1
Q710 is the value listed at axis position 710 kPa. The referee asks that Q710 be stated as 158.1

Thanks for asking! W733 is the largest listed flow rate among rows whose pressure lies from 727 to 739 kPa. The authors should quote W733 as 180.2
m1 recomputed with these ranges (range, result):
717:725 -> 162.1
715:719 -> 160.7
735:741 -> 177.1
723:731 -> 174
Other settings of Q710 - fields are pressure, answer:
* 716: 160.7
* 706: 155.7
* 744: 175.7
